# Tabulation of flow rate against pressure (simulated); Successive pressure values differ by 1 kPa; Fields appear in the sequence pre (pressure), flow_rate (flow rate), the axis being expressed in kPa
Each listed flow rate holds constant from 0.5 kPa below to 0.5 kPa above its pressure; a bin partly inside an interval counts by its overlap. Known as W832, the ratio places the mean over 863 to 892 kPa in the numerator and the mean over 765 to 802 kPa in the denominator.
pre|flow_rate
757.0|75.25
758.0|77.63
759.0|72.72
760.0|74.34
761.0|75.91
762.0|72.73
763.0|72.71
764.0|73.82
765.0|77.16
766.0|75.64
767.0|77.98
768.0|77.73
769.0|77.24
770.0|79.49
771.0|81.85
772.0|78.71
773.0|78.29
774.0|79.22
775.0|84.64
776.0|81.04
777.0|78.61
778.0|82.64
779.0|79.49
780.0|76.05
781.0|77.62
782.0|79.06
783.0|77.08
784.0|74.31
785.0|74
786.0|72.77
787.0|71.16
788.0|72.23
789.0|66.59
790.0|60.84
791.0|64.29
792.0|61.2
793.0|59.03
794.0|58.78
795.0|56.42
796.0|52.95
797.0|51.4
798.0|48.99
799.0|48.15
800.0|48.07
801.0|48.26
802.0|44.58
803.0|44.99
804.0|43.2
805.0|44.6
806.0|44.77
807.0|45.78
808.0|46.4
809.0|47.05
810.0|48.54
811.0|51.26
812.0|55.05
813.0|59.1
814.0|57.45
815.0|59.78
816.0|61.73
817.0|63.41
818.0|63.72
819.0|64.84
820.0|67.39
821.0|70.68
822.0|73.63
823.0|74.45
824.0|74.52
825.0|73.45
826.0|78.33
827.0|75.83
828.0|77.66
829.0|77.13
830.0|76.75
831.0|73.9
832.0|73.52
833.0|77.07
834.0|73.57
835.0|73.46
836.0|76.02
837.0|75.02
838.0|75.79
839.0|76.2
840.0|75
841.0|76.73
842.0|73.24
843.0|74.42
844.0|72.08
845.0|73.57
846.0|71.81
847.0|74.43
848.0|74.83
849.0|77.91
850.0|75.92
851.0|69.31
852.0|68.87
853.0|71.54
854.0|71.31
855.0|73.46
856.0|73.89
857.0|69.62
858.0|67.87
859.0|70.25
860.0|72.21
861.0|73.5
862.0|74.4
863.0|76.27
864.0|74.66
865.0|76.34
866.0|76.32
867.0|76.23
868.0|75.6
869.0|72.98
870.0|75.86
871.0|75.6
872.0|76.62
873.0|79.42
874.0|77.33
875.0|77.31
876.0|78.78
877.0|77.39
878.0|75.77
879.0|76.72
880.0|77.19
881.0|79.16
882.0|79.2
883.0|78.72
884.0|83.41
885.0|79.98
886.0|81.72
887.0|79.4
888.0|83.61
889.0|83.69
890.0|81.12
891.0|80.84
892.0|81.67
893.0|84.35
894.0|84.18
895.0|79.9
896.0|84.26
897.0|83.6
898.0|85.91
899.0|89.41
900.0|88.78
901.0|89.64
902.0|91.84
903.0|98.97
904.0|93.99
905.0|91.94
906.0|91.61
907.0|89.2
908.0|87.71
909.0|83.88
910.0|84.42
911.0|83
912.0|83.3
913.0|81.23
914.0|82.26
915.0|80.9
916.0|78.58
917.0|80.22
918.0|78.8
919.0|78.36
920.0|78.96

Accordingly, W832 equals 1.13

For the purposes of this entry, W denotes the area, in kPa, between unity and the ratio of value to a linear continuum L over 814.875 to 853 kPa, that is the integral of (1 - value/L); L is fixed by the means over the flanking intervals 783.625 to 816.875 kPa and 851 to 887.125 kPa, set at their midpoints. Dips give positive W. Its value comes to -4.3 kPa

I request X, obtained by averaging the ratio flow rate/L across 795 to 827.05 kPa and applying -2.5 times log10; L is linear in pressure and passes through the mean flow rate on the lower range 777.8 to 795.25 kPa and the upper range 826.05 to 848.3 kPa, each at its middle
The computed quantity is 0.26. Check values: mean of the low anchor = 70.2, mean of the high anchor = 75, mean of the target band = 57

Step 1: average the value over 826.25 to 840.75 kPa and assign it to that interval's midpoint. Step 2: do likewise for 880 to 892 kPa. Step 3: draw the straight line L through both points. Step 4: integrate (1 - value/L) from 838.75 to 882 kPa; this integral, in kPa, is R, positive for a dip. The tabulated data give 2.0 kPa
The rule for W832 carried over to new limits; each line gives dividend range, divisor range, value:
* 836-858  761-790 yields 0.96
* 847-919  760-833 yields 1.19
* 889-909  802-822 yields 1.59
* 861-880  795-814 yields 1.56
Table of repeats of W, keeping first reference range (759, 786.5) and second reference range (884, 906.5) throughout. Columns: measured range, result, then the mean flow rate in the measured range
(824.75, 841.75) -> 1.2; 75.6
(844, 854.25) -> 1.2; 72.9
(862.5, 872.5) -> 1.0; 75.6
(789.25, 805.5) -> 5.5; 52.5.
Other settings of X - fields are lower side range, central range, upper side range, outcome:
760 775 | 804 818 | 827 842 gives 0.398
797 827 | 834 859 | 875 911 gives -0.075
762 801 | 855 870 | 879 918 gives 0.089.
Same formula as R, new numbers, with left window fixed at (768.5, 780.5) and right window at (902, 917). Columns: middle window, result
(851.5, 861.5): 1.5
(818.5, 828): 1.1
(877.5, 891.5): 0.9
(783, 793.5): 1.6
